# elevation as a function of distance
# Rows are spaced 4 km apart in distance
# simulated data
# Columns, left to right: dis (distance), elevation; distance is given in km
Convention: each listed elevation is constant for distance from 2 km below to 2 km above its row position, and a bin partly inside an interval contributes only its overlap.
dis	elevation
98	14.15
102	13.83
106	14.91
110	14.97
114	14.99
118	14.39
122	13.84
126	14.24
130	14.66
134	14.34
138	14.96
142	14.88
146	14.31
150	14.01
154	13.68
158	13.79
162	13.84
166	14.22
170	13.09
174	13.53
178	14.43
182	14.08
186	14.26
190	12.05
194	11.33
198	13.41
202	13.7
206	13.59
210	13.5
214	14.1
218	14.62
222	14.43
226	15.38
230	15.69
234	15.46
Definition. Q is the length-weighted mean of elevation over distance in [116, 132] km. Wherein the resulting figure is 14.3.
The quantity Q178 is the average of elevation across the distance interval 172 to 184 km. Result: 14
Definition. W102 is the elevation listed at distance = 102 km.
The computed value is 13.83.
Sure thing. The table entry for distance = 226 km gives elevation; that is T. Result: 15.38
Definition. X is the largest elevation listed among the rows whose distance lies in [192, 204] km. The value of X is 13.7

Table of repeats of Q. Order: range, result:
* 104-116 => 15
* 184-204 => 12.9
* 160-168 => 14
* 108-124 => 14.5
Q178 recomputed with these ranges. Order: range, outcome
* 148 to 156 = 13.8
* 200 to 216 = 13.7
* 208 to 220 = 14.1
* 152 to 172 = 13.7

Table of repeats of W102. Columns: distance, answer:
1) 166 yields 14.22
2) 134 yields 14.34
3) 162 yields 13.84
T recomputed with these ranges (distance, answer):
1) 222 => 14.43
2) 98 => 14.15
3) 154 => 13.68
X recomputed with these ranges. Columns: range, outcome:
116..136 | 14.66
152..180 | 14.43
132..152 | 14.96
